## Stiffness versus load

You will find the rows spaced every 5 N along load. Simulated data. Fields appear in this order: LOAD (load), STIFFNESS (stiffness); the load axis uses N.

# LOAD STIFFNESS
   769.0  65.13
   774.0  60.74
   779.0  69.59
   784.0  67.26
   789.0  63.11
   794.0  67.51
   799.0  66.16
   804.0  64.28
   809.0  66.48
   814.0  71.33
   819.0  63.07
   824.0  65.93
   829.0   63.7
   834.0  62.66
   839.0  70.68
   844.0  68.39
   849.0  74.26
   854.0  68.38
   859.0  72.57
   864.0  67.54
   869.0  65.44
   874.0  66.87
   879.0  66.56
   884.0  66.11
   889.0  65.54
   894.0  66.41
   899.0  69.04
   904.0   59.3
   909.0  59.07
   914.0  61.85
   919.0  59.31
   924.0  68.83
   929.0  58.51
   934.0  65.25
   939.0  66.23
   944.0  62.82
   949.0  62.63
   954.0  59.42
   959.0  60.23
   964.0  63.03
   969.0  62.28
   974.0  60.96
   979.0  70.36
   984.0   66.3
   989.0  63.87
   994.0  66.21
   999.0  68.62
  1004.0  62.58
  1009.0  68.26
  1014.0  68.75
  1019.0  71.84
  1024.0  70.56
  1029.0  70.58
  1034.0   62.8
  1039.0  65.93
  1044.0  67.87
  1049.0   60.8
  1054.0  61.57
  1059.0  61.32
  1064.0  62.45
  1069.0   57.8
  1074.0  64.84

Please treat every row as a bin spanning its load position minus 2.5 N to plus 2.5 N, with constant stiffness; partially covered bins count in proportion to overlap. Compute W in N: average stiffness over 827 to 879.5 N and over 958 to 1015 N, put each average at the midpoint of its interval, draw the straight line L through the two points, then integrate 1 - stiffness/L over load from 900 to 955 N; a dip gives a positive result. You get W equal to 3.3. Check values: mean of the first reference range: 68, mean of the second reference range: 65.2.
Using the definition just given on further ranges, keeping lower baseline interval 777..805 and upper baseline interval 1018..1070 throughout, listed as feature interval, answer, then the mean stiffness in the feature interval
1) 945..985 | 1.4 N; 63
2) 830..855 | -1.0 N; 68.6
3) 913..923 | 0.6 N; 61.6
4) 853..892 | -0.9 N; 67.3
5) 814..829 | 0.2 N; 65.5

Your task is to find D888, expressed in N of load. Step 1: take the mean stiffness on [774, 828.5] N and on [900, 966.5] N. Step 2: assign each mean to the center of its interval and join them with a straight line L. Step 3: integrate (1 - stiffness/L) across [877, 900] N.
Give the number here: -1.1 N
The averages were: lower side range 66.1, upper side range 62.2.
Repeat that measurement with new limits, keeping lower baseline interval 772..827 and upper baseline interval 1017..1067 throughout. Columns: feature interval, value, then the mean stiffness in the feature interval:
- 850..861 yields -0.8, 70.9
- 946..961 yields 1.1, 60.8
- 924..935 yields 0.4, 63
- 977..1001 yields -0.5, 67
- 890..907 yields 0.2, 64.8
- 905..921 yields 1.4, 60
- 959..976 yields 1.0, 61.8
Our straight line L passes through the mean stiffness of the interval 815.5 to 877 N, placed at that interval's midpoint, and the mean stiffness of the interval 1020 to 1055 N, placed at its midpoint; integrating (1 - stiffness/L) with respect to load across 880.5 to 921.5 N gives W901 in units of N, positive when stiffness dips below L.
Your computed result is 2.3 N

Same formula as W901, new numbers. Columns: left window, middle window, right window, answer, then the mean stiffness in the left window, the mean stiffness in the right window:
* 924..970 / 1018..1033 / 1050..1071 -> -2.1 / 62.6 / 60.9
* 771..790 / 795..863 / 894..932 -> -3.4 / 65.3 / 62.6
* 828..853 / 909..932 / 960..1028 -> 1.8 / 68.2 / 66.4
